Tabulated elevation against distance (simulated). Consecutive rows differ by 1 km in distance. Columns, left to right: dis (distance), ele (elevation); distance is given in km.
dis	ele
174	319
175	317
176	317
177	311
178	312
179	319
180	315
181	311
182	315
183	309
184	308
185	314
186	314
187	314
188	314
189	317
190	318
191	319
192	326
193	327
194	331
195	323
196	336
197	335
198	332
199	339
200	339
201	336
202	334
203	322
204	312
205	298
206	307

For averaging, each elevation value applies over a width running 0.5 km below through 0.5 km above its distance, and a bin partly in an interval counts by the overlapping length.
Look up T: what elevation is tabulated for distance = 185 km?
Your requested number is 314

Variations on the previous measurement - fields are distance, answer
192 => 326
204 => 312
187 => 314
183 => 309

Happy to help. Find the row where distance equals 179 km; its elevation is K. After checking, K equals 319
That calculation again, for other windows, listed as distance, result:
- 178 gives 312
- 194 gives 331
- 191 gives 319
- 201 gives 336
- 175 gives 317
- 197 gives 335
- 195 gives 323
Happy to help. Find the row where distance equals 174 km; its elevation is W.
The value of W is 319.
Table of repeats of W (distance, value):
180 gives 315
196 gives 336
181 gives 311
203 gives 322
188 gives 314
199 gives 339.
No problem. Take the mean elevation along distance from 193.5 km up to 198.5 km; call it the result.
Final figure 331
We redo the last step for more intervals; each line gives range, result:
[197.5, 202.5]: 336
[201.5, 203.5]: 328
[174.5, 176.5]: 317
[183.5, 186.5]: 312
